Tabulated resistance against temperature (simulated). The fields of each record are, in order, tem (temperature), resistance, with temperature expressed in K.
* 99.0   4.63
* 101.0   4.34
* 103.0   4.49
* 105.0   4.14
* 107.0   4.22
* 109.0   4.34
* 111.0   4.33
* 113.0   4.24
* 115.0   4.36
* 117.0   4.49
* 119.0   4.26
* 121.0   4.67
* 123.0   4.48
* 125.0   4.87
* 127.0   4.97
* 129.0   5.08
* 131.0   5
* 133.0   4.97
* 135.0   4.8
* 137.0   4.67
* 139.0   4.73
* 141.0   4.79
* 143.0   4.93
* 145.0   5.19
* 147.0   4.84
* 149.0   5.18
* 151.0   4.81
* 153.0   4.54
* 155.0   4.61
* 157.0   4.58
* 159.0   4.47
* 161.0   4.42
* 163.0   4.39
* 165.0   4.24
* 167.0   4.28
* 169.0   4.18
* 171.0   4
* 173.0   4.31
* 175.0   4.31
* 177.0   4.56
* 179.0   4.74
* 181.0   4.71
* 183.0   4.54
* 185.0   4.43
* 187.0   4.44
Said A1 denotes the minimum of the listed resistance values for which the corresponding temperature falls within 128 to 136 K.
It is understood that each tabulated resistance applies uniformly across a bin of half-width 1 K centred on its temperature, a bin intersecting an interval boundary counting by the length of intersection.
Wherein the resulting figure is 4.8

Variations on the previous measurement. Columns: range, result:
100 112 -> 4.14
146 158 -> 4.54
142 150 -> 4.84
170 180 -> 4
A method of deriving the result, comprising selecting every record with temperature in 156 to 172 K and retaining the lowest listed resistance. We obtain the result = 4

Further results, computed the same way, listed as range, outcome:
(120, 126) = 4.48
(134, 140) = 4.67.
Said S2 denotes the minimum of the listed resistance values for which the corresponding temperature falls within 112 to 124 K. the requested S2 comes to 4.24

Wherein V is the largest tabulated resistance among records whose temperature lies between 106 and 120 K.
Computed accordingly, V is 4.49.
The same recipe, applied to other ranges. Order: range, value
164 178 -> 4.56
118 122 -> 4.67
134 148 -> 5.19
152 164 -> 4.61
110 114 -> 4.33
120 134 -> 5.08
